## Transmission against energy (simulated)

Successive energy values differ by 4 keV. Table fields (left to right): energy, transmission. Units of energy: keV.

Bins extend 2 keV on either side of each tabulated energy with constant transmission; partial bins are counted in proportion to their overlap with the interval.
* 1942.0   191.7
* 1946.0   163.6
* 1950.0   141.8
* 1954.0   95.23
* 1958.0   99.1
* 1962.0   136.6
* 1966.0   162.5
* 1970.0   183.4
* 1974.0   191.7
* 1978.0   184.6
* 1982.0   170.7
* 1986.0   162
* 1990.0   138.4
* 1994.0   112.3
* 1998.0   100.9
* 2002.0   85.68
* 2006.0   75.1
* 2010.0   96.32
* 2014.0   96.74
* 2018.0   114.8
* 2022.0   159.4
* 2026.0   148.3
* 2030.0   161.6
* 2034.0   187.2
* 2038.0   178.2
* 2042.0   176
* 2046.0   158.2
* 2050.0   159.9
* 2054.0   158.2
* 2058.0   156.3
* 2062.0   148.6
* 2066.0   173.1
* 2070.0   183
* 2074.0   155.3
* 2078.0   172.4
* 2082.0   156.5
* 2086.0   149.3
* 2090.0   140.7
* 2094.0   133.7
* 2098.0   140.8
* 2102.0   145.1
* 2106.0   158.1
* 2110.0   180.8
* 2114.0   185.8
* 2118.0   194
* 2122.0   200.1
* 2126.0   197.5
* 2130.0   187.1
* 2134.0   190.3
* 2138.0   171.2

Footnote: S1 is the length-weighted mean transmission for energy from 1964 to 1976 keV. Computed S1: 179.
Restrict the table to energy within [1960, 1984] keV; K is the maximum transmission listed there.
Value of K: 191.7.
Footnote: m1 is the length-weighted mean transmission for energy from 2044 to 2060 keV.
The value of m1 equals 158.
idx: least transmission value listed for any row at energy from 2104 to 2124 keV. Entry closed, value 158.1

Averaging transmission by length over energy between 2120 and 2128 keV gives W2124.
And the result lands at 199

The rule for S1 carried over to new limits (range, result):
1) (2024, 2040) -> 169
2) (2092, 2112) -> 152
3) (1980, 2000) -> 137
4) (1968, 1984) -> 183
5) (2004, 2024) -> 108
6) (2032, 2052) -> 172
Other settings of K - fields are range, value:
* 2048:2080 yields 183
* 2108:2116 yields 185.8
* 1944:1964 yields 163.6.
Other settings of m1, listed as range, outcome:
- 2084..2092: 145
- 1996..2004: 93.3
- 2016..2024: 137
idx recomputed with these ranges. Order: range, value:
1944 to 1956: 95.23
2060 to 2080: 148.6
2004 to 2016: 75.1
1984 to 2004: 85.68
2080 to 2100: 133.7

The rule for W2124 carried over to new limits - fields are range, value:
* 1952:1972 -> 135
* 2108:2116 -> 183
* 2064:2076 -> 170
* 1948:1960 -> 112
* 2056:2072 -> 165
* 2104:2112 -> 169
